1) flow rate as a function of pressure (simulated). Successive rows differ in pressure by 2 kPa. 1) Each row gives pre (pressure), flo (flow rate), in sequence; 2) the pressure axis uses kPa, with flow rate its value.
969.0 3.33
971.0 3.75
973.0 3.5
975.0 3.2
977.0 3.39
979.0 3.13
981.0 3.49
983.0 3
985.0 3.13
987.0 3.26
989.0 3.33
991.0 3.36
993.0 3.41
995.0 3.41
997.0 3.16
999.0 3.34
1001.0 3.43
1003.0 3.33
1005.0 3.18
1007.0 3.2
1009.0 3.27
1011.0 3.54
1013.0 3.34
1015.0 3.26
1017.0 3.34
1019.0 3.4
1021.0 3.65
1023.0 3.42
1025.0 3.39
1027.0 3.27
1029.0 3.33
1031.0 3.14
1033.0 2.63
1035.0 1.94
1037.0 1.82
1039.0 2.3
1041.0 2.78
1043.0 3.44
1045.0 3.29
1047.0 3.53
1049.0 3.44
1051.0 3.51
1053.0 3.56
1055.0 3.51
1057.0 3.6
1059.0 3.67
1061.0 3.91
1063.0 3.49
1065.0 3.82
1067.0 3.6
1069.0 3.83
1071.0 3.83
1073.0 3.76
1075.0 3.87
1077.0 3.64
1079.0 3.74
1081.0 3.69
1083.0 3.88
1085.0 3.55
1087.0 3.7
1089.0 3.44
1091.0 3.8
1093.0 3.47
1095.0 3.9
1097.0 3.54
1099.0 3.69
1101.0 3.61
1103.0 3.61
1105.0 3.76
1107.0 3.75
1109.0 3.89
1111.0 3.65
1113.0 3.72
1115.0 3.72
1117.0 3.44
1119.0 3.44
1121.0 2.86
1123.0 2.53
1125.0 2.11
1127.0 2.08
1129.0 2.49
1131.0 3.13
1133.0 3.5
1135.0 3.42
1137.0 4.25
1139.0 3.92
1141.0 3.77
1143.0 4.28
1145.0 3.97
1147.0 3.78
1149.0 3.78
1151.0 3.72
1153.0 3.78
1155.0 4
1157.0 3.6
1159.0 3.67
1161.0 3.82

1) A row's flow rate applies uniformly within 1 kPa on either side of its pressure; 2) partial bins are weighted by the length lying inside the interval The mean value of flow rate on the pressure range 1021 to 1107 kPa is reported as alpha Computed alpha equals 3.45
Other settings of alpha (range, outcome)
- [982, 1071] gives 3.29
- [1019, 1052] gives 3.07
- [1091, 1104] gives 3.65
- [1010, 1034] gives 3.31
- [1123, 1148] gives 3.36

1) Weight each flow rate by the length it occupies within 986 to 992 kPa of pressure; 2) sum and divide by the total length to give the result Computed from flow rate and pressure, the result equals 3.32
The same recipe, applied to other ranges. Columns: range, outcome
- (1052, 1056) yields 3.54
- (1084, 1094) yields 3.59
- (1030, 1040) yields 2.37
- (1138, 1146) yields 3.99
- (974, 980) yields 3.24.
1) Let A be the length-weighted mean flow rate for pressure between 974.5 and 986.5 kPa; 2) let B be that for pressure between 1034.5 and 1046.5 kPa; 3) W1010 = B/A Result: 0.82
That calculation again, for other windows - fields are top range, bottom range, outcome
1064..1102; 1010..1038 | 1.19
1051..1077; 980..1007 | 1.12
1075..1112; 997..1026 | 1.10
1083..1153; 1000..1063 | 1.08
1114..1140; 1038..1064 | 0.93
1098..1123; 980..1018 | 1.08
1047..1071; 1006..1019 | 1.09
